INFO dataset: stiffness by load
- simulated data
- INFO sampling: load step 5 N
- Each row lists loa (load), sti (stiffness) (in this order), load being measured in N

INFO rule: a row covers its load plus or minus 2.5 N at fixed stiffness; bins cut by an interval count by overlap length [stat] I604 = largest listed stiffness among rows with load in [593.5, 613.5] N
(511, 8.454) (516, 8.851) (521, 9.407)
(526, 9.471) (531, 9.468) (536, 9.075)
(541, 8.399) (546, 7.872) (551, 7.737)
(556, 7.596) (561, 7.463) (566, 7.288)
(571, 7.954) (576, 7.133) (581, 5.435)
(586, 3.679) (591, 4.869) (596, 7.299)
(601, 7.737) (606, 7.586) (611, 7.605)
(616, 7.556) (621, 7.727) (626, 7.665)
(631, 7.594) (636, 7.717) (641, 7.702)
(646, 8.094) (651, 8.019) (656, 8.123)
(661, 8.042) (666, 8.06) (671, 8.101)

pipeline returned 7.737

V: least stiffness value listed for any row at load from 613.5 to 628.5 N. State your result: 7.556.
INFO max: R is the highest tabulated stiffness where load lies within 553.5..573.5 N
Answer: 7.954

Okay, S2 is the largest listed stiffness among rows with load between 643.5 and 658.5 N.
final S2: 8.123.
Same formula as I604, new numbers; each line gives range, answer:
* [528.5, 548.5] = 9.468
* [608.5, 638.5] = 7.727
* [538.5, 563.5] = 8.399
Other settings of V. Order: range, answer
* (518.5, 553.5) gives 7.737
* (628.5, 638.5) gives 7.594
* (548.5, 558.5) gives 7.596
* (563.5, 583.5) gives 5.435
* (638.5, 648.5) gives 7.702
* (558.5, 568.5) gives 7.288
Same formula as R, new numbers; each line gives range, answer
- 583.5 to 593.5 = 4.869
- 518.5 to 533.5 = 9.471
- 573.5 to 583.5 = 7.133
